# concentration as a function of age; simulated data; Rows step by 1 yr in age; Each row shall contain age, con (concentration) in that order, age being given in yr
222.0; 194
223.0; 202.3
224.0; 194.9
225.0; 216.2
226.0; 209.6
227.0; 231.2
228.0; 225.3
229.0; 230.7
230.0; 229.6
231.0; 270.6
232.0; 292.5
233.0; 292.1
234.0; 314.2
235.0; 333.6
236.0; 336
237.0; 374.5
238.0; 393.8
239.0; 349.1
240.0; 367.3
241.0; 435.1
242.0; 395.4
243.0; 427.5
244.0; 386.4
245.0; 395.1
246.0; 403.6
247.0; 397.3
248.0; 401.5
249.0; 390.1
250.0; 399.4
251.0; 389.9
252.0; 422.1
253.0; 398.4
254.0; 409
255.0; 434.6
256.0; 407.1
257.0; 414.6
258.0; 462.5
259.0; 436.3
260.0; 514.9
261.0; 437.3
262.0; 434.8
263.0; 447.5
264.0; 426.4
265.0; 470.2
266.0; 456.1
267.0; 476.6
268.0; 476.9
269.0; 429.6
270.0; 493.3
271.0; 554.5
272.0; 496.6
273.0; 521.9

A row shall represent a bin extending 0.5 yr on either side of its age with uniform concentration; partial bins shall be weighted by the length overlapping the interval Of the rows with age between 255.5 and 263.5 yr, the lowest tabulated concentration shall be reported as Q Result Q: 407.1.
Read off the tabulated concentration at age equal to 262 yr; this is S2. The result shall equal 434.8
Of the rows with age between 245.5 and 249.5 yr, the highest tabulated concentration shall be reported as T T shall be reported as 403.6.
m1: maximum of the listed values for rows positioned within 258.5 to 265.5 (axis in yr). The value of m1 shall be 514.9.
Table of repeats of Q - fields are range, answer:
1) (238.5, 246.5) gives 349.1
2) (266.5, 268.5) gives 476.6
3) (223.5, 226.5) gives 194.9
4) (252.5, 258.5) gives 398.4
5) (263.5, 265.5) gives 426.4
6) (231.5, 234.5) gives 292.1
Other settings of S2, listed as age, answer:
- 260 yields 514.9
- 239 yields 349.1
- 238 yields 393.8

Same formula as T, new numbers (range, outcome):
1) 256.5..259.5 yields 462.5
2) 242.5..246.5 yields 427.5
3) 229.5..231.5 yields 270.6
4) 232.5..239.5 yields 393.8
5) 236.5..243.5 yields 435.1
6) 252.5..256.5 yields 434.6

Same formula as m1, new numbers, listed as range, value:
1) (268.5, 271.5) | 554.5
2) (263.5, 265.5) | 470.2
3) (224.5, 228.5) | 231.2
